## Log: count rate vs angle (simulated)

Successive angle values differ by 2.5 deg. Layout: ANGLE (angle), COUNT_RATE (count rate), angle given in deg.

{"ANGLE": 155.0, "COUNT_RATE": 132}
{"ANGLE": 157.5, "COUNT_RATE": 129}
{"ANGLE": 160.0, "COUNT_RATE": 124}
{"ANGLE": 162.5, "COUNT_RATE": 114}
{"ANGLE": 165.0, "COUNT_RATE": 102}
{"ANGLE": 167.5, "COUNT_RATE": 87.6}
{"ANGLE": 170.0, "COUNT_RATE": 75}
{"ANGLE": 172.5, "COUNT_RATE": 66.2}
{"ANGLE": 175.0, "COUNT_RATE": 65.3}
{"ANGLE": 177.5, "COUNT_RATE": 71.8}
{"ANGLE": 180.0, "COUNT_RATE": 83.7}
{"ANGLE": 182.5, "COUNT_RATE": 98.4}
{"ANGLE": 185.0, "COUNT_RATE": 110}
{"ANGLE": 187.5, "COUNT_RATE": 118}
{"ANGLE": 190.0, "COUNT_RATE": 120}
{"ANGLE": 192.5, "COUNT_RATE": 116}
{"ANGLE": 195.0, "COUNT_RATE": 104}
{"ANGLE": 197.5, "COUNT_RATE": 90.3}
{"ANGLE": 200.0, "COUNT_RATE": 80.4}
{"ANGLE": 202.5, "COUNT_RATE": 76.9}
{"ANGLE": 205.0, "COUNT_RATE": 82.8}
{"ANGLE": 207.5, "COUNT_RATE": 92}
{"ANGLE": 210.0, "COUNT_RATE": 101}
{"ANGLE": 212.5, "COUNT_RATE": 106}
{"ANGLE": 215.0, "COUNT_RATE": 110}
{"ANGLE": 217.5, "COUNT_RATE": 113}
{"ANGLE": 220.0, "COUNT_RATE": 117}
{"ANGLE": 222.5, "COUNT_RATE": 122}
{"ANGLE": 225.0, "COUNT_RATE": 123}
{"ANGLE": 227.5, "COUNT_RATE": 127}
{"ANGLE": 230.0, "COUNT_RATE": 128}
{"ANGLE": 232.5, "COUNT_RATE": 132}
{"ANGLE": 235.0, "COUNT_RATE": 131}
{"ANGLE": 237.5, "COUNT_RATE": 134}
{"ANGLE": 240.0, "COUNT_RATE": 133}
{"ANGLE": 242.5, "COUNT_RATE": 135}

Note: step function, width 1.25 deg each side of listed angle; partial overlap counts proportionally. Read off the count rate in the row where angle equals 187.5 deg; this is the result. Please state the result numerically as 118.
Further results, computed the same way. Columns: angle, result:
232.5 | 132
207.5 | 92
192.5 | 116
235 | 131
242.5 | 135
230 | 128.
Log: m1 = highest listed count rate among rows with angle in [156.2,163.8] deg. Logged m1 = 129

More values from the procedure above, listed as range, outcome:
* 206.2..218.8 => 113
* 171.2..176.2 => 66.2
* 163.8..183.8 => 102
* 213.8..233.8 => 132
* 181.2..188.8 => 118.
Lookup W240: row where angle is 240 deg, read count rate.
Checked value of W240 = 133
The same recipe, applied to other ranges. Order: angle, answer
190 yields 120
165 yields 102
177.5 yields 71.8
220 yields 117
